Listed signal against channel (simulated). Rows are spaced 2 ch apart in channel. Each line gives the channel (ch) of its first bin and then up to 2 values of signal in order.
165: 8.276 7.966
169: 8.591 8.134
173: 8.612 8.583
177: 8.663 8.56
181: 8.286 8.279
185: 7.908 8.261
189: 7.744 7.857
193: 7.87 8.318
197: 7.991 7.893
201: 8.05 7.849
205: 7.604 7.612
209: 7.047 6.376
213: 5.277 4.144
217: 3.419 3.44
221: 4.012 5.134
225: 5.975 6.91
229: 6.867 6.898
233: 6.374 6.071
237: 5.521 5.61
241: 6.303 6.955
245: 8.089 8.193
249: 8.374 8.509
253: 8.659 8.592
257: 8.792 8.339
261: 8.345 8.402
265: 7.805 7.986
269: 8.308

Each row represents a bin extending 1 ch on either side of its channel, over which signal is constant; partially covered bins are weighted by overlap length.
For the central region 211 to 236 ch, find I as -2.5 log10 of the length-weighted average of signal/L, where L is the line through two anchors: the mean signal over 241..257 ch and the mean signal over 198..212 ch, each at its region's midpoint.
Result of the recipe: 0.39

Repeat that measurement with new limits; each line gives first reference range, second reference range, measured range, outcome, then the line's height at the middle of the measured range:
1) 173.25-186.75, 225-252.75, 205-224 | 0.392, 7.56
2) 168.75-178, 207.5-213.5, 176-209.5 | -0.084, 7.42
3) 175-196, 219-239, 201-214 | -0.004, 7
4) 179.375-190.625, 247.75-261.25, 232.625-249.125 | 0.240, 8.44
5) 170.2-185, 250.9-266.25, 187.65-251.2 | 0.250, 8.42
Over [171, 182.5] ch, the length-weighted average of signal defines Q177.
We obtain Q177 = 8.49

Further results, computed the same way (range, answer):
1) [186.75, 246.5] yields 6.57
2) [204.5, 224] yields 5.35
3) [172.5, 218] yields 7.47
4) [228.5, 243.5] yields 6.29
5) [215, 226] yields 4.37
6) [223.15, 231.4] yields 6.49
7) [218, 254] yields 6.55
